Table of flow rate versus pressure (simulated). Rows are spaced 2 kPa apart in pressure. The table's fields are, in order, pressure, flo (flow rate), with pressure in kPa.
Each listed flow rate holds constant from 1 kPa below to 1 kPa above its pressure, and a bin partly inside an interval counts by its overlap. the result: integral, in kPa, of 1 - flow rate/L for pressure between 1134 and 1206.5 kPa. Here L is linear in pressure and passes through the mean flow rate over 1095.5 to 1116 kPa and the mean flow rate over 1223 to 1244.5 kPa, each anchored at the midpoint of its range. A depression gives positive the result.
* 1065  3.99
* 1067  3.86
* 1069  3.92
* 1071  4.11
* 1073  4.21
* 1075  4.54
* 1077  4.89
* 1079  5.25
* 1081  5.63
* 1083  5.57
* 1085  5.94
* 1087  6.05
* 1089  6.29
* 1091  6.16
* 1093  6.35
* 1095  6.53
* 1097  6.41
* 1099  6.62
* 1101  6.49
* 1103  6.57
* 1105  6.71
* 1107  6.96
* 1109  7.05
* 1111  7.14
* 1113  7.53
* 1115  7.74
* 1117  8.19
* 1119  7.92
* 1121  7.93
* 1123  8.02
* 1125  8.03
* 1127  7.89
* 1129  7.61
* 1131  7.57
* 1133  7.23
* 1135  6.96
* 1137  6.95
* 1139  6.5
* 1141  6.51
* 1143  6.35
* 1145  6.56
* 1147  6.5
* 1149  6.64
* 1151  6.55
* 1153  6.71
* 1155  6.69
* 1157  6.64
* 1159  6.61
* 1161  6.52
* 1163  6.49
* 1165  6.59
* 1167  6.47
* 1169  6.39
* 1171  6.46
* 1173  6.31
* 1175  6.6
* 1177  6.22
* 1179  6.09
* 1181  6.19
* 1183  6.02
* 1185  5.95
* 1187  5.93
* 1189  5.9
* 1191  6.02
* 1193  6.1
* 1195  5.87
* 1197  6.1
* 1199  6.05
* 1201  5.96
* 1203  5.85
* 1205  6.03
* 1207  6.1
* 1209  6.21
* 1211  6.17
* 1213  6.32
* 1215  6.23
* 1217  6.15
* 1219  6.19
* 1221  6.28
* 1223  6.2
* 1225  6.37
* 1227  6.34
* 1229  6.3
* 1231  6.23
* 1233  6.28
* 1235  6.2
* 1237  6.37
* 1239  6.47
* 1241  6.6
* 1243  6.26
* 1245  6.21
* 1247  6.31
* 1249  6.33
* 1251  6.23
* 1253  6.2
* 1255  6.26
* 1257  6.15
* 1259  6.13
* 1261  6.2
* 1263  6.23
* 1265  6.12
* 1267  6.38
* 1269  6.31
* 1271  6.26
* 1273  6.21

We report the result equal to 3.1 kPa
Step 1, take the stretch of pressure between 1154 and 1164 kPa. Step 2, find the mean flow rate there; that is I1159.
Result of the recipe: 6.59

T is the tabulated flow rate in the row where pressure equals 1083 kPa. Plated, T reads 5.57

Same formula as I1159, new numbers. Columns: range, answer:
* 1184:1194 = 5.98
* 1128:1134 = 7.47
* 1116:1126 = 8.02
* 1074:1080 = 4.89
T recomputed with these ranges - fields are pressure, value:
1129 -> 7.61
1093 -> 6.35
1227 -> 6.34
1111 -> 7.14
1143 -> 6.35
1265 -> 6.12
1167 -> 6.47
